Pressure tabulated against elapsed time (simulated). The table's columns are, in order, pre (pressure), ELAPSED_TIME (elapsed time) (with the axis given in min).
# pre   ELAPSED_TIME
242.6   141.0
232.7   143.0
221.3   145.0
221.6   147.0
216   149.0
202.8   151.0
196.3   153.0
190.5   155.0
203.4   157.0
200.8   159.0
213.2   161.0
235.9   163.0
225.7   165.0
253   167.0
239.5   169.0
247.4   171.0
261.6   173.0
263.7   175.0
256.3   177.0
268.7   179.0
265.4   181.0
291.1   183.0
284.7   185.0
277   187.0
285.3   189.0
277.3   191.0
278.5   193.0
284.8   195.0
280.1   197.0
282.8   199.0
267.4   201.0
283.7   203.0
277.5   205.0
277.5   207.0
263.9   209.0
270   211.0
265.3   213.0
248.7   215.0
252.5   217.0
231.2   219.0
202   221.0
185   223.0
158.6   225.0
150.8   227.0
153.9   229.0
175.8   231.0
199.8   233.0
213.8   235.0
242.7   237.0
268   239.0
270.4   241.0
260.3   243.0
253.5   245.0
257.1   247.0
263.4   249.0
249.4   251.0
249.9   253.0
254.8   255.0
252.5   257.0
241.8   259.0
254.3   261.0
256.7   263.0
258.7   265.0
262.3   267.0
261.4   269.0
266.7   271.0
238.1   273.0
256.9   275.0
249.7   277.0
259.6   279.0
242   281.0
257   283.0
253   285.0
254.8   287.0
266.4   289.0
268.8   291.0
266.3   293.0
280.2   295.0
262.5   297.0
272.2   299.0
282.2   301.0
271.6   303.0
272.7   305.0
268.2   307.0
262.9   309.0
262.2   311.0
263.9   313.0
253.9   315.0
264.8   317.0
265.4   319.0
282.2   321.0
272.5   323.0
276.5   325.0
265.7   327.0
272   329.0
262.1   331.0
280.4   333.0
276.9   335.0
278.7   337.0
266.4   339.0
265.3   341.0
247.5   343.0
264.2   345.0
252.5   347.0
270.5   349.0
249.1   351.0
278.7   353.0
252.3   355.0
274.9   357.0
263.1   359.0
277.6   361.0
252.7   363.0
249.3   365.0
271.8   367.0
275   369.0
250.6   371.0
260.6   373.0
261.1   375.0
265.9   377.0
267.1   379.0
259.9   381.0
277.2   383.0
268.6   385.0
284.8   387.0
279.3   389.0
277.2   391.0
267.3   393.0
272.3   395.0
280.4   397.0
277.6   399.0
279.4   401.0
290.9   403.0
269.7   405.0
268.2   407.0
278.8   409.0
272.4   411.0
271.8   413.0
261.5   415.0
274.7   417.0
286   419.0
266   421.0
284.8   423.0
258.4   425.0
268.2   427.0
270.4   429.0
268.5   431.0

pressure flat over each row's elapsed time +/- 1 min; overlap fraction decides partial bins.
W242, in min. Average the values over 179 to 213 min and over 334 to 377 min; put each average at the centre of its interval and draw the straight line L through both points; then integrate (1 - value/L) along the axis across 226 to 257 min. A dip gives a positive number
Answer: 4.7 min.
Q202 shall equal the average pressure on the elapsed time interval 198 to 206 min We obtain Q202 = 278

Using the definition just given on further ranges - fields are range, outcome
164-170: 239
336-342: 270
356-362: 272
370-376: 257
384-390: 278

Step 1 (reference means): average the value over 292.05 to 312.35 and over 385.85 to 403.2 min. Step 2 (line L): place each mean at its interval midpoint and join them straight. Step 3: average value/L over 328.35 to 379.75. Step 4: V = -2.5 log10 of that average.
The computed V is 0.04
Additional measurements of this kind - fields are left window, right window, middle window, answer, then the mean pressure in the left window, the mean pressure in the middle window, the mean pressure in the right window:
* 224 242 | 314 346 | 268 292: -0.09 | 204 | 256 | 268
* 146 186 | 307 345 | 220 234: 0.38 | 237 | 175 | 268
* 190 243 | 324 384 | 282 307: -0.05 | 241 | 267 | 266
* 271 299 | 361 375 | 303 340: -0.04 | 259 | 269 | 261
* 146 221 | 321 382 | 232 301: 0.01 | 252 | 255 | 266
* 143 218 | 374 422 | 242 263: 0.02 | 252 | 254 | 273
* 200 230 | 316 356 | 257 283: -0.03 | 233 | 254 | 267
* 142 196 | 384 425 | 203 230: 0.10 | 244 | 228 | 275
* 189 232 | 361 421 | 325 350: -0.02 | 242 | 267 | 271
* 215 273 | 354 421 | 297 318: -0.07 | 234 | 267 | 270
